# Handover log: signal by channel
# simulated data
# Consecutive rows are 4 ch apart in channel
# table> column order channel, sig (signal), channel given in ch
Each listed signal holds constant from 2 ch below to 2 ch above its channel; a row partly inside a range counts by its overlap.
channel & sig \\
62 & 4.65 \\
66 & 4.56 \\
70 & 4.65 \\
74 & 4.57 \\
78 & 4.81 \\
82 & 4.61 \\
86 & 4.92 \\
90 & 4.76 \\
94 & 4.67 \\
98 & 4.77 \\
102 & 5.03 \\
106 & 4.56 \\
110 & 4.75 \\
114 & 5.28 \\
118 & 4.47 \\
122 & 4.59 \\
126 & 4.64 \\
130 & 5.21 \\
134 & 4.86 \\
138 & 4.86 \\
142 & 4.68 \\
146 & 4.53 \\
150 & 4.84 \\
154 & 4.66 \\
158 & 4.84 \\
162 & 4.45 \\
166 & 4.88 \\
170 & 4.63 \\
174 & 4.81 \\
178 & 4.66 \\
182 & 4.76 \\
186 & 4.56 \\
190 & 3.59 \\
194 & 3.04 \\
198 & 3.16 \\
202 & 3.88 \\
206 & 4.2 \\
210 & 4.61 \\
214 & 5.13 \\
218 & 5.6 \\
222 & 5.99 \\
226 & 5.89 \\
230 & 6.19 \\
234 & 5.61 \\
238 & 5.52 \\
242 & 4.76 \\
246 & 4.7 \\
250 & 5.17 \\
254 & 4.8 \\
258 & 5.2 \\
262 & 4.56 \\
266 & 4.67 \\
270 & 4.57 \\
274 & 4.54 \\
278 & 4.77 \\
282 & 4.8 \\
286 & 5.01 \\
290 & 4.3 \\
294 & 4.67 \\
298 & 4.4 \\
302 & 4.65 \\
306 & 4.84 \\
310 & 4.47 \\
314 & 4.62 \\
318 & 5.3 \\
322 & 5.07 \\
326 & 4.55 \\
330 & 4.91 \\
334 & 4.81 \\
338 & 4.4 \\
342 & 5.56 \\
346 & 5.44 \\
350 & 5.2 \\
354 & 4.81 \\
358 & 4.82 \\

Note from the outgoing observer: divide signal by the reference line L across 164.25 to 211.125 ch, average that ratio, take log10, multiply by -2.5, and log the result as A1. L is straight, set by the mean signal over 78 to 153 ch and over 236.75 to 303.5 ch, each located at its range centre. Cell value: 0.13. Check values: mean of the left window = 4.78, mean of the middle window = 4.22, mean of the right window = 4.76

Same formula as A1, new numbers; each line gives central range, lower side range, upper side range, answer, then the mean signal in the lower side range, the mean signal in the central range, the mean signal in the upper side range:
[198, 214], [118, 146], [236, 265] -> 0.16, 4.76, 4.21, 4.95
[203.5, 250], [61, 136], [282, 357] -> -0.10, 4.76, 5.27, 4.83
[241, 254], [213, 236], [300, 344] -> 0.14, 5.76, 4.87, 4.83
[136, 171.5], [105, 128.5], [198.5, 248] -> 0.04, 4.73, 4.71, 5.11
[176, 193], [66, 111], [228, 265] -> 0.16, 4.73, 4.31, 5.15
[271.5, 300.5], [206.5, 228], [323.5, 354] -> 0.11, 5.36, 4.64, 4.97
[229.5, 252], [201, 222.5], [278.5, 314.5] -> -0.10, 4.87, 5.27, 4.65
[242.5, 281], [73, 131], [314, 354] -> 0.03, 4.77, 4.78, 5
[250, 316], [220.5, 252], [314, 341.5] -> 0.10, 5.47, 4.69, 4.86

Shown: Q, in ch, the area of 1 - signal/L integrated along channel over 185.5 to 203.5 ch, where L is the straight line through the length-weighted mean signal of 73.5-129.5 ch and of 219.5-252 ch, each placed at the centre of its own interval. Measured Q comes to 5.8 ch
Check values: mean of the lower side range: 4.76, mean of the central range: 3.56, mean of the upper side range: 5.48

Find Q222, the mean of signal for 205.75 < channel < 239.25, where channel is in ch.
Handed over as 5.48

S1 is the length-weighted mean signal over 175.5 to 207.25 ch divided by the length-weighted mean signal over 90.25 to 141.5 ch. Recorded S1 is 0.8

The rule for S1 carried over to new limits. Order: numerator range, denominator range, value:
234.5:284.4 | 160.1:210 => 1.15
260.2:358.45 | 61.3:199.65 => 1.04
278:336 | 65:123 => 1.00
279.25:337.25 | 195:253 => 0.95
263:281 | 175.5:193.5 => 1.08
